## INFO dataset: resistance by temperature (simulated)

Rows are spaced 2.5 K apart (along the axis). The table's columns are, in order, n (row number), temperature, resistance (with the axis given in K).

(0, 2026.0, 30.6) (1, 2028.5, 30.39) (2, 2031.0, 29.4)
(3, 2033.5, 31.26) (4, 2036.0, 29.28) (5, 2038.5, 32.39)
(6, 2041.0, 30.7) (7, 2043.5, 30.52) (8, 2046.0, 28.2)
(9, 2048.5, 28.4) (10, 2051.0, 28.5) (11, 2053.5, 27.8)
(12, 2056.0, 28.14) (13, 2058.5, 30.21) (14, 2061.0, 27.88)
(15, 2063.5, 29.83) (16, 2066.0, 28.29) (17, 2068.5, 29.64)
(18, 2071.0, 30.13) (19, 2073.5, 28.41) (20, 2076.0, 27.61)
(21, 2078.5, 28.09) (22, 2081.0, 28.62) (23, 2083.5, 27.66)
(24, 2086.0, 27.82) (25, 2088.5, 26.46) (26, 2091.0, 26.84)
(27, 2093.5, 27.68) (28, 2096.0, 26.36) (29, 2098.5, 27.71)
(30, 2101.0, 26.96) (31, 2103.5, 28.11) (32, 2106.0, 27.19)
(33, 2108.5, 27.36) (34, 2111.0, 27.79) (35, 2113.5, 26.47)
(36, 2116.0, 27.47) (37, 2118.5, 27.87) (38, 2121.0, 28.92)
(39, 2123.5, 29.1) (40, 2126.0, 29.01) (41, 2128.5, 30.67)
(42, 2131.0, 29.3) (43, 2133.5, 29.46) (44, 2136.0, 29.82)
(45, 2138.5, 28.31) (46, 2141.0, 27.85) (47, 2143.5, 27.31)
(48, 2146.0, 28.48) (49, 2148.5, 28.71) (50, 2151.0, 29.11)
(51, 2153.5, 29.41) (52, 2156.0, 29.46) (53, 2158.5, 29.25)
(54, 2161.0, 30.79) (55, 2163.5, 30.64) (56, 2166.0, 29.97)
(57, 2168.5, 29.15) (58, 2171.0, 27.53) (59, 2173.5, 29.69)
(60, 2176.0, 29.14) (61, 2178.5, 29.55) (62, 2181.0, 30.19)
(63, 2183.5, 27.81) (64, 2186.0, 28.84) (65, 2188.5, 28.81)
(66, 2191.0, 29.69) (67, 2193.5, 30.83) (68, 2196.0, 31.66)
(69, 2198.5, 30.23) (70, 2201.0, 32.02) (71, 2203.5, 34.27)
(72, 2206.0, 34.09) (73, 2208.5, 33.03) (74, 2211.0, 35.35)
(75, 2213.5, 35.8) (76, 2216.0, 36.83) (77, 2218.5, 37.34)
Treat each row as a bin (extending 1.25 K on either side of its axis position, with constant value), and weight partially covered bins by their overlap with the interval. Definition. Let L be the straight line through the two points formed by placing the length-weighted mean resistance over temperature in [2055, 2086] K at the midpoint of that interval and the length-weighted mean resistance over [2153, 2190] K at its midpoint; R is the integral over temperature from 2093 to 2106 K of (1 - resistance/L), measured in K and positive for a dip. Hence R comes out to 0.7 K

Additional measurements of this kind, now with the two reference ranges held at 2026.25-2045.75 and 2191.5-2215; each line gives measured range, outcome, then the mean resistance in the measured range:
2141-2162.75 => 2.1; 29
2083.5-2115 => 4.2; 27.2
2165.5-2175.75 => 1.1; 29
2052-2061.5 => 0.7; 28.6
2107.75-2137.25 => 2.9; 28.6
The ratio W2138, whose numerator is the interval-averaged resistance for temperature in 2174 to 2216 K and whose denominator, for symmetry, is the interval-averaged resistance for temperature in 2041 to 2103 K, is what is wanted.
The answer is 1.11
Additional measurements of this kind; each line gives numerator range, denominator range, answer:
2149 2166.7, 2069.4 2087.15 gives 1.05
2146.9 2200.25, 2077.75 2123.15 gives 1.07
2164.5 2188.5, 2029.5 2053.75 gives 0.98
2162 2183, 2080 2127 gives 1.07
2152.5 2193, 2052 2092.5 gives 1.04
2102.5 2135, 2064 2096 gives 1.01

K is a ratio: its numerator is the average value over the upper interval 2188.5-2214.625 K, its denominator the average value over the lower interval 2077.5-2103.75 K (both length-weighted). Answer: 1.2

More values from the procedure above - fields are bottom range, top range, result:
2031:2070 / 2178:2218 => 1.09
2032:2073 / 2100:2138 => 0.96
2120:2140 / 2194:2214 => 1.13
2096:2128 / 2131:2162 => 1.04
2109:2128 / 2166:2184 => 1.03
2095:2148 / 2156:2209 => 1.07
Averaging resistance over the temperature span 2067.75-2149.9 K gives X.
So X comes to 28.1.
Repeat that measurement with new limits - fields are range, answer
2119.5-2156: 29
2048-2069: 28.7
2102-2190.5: 28.8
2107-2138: 28.6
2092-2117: 27.3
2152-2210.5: 30.3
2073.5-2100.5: 27.5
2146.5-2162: 29.4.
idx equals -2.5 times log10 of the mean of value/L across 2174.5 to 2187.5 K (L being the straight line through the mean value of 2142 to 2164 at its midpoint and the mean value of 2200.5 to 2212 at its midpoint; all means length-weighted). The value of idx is 0.09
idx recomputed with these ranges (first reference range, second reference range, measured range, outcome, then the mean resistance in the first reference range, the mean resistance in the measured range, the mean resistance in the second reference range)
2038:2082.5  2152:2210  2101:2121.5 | 0.076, 29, 27.6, 30.3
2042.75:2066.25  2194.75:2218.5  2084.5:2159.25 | 0.104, 28.8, 28.2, 33.9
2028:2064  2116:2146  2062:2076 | 0.008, 29.5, 29.1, 28.8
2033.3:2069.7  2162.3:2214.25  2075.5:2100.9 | 0.087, 29.3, 27.5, 30.8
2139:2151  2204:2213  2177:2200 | 0.092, 28.2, 29.8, 34.3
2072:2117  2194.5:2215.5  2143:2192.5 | 0.078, 27.5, 29.2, 33.4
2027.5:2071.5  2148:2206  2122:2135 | 0.010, 29.5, 29.5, 30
